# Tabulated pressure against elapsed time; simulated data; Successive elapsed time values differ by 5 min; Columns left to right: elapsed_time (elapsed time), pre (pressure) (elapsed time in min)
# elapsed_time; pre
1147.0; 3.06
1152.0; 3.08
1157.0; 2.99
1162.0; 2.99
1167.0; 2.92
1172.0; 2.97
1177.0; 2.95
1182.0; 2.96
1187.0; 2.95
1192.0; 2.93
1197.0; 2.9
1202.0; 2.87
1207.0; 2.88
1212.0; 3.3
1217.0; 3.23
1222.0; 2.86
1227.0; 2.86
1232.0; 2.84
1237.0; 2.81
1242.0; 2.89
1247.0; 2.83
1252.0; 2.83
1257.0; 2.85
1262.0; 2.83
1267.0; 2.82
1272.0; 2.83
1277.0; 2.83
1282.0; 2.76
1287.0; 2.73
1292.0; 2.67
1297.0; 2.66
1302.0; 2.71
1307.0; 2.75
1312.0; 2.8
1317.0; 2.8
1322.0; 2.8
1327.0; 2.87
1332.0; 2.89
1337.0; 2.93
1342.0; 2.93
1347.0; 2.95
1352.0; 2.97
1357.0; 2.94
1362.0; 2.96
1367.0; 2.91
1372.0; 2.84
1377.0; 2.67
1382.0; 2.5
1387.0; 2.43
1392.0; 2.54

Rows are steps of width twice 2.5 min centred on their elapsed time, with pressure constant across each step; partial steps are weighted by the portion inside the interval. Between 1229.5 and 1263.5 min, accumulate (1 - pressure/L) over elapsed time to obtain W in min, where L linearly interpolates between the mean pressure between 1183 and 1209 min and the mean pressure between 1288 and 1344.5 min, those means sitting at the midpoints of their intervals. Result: 0.3 min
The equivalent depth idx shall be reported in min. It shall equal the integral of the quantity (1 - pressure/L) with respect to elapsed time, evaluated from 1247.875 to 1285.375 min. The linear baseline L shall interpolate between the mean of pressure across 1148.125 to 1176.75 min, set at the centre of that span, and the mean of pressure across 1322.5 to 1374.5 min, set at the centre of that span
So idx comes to 1.6 min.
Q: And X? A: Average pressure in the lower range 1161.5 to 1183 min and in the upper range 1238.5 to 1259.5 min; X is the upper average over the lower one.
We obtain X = 0.96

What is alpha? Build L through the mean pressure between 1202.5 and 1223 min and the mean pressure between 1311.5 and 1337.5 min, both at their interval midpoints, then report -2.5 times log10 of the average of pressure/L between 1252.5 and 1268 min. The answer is 0.05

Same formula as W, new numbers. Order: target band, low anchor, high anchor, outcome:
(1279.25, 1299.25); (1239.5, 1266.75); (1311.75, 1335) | 0.94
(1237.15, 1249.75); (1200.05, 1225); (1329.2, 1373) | 0.65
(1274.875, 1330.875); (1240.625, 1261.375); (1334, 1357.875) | 2.60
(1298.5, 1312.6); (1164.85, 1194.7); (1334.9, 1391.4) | 0.56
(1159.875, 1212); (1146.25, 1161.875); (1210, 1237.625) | 1.11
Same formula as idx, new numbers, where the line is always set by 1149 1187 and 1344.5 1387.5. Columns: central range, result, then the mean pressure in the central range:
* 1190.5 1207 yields 0.33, 2.9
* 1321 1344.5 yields -0.40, 2.89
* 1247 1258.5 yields 0.28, 2.84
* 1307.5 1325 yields 0.36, 2.8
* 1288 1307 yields 1.18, 2.69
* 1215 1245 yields 0.20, 2.91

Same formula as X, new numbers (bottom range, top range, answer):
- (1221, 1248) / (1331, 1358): 1.03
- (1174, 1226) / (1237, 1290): 0.95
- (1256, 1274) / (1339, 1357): 1.04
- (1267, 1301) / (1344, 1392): 1.01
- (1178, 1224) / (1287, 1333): 0.93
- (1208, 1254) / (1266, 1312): 0.94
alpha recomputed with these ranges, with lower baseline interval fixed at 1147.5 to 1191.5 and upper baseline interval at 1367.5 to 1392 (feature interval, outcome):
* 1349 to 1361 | -0.11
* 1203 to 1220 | -0.07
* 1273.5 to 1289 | 0.01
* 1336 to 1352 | -0.10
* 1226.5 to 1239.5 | 0.01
